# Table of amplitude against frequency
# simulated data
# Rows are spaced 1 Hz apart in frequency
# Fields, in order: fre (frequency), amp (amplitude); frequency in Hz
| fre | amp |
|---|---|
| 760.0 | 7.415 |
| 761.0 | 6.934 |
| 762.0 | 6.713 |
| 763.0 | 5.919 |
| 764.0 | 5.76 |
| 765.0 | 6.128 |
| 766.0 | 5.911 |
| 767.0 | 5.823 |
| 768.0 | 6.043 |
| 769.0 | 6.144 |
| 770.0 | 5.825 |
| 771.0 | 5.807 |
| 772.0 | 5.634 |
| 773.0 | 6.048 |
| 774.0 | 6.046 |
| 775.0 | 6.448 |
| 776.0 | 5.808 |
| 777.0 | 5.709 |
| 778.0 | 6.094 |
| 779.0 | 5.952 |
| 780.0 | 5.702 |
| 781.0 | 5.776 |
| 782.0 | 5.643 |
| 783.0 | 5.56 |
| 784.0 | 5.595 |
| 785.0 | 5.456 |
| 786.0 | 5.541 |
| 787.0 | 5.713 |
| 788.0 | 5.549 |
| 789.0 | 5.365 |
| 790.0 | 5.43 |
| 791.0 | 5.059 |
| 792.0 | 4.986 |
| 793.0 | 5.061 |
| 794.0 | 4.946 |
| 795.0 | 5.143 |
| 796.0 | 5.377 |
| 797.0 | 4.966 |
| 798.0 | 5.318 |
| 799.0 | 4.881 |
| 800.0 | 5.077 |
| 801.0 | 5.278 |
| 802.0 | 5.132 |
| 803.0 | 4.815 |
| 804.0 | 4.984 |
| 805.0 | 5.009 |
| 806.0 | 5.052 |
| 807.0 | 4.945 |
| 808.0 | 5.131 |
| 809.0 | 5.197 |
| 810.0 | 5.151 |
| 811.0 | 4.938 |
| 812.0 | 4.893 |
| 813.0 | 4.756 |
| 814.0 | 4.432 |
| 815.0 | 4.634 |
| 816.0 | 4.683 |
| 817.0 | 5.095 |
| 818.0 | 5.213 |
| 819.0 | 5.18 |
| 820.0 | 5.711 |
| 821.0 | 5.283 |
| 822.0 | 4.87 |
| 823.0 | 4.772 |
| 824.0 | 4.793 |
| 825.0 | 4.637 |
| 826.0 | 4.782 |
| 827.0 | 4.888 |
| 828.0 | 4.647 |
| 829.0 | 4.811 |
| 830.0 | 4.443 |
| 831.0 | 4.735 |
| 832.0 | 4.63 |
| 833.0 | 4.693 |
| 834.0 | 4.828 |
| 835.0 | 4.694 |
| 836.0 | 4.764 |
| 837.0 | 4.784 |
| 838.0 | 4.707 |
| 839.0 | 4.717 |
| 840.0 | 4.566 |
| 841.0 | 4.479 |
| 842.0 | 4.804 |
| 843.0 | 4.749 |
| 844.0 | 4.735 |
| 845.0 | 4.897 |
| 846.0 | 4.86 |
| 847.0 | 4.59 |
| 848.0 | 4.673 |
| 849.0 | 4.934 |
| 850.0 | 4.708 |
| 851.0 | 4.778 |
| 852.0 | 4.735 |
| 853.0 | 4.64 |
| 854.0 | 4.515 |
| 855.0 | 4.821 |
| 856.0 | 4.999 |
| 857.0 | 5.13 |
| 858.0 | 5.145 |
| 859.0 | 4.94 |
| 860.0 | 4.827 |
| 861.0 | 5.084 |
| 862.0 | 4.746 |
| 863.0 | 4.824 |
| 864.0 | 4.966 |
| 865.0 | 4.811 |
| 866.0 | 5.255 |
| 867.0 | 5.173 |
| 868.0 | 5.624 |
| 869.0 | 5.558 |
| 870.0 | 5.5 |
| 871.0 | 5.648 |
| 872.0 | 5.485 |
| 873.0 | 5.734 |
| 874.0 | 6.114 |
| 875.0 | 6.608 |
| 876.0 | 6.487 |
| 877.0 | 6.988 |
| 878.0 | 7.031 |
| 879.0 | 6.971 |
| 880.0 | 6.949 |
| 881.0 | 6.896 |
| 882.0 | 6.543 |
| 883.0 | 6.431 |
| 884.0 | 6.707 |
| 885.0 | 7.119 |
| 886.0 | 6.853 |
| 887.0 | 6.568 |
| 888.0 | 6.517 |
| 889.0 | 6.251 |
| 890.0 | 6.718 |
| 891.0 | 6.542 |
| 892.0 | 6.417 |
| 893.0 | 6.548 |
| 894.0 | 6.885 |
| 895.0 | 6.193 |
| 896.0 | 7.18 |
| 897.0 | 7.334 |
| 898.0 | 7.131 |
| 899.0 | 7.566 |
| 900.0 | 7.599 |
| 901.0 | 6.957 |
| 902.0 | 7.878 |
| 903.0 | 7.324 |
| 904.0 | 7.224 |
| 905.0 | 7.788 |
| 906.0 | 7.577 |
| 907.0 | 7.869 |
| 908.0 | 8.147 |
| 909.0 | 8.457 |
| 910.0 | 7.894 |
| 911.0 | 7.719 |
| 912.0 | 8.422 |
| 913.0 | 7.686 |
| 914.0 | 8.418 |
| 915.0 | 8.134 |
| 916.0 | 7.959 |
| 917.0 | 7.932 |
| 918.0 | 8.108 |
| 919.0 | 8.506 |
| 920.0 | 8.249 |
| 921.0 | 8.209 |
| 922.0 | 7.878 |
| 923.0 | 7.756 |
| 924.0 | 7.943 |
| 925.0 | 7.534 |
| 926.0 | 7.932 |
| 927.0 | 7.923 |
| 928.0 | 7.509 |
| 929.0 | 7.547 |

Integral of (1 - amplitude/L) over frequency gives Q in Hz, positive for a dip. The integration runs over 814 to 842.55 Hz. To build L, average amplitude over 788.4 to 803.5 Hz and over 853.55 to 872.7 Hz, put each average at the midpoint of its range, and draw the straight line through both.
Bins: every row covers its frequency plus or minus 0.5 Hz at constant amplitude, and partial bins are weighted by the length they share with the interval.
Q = 1.7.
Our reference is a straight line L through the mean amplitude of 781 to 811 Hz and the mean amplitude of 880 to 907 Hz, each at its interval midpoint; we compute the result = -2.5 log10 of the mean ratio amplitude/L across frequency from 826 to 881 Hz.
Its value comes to 0.21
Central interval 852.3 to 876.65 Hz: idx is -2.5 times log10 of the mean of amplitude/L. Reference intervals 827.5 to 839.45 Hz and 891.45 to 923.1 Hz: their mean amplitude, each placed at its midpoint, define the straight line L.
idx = 0.130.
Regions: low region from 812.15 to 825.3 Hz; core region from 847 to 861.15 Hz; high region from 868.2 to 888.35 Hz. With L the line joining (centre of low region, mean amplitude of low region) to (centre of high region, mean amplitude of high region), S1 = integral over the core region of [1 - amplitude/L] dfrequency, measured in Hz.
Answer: 2.38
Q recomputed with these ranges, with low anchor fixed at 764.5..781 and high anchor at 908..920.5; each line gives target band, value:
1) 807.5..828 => 5.22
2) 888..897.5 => 1.37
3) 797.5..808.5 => 2.32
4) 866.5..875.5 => 2.10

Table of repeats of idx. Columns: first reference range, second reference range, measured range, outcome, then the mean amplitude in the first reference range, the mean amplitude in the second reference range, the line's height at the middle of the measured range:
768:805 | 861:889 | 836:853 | 0.23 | 5.5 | 6.06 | 5.87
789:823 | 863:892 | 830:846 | 0.18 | 5.05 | 6.2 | 5.56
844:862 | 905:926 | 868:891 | -0.04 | 4.83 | 8.01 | 6.18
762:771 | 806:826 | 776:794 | 0.01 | 5.98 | 4.96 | 5.6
